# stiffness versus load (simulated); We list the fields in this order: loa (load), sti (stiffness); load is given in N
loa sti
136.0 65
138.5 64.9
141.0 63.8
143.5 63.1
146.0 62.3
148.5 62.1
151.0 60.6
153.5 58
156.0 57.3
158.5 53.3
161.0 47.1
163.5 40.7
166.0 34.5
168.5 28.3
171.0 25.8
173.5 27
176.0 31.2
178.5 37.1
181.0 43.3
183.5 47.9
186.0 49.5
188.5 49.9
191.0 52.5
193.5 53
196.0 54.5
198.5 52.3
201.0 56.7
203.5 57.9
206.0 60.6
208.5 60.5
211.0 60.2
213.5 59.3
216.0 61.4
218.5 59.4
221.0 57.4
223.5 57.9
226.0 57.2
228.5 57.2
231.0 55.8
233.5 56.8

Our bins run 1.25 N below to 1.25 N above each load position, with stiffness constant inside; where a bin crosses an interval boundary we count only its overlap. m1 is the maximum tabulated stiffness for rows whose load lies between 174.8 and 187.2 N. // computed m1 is 49.5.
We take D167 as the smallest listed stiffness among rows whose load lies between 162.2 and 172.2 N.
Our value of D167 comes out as 25.8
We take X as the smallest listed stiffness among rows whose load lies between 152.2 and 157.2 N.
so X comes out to 57.3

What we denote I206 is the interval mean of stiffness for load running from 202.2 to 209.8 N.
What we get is 59.7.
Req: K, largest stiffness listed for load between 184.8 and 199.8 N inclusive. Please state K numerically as 54.5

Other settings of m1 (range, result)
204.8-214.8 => 60.6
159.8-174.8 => 47.1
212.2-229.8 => 61.4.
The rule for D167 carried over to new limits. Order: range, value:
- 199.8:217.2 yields 56.7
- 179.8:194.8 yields 43.3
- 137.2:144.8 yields 63.1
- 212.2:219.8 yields 59.3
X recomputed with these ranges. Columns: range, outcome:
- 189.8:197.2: 52.5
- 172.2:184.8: 27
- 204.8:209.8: 60.5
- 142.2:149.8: 62.1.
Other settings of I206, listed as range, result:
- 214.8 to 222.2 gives 59.4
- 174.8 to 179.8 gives 34.3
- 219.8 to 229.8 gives 57.4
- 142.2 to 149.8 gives 62.5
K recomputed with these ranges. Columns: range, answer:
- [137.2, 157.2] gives 64.9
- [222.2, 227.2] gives 57.9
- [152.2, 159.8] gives 58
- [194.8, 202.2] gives 56.7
